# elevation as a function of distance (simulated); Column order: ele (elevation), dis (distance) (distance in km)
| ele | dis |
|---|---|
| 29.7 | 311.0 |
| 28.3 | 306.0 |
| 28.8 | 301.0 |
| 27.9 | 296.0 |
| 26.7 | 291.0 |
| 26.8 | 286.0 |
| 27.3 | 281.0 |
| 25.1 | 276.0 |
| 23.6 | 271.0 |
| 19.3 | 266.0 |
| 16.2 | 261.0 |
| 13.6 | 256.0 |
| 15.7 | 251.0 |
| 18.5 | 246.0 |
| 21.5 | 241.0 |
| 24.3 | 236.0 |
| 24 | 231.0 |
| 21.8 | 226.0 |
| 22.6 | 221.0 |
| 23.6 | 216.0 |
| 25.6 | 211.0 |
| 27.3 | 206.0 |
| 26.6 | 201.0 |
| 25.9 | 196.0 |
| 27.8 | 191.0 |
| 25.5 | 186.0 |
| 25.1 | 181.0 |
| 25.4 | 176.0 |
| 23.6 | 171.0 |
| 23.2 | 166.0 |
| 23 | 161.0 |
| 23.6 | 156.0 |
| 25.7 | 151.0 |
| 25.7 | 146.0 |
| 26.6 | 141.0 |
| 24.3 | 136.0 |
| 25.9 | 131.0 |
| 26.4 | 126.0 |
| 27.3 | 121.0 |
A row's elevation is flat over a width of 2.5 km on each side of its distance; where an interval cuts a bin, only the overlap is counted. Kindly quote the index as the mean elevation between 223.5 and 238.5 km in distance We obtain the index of 23.4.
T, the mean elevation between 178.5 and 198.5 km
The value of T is 26.1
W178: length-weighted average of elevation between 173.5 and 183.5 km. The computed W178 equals 25.2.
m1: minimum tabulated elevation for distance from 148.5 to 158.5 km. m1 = 23.6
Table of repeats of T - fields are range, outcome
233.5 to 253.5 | 20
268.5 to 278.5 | 24.4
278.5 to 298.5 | 27.2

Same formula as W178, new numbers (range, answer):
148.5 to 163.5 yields 24.1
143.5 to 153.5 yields 25.7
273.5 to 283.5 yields 26.2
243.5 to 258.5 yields 15.9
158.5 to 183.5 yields 24.1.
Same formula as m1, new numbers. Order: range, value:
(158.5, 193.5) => 23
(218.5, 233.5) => 21.8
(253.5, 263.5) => 13.6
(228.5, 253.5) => 15.7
